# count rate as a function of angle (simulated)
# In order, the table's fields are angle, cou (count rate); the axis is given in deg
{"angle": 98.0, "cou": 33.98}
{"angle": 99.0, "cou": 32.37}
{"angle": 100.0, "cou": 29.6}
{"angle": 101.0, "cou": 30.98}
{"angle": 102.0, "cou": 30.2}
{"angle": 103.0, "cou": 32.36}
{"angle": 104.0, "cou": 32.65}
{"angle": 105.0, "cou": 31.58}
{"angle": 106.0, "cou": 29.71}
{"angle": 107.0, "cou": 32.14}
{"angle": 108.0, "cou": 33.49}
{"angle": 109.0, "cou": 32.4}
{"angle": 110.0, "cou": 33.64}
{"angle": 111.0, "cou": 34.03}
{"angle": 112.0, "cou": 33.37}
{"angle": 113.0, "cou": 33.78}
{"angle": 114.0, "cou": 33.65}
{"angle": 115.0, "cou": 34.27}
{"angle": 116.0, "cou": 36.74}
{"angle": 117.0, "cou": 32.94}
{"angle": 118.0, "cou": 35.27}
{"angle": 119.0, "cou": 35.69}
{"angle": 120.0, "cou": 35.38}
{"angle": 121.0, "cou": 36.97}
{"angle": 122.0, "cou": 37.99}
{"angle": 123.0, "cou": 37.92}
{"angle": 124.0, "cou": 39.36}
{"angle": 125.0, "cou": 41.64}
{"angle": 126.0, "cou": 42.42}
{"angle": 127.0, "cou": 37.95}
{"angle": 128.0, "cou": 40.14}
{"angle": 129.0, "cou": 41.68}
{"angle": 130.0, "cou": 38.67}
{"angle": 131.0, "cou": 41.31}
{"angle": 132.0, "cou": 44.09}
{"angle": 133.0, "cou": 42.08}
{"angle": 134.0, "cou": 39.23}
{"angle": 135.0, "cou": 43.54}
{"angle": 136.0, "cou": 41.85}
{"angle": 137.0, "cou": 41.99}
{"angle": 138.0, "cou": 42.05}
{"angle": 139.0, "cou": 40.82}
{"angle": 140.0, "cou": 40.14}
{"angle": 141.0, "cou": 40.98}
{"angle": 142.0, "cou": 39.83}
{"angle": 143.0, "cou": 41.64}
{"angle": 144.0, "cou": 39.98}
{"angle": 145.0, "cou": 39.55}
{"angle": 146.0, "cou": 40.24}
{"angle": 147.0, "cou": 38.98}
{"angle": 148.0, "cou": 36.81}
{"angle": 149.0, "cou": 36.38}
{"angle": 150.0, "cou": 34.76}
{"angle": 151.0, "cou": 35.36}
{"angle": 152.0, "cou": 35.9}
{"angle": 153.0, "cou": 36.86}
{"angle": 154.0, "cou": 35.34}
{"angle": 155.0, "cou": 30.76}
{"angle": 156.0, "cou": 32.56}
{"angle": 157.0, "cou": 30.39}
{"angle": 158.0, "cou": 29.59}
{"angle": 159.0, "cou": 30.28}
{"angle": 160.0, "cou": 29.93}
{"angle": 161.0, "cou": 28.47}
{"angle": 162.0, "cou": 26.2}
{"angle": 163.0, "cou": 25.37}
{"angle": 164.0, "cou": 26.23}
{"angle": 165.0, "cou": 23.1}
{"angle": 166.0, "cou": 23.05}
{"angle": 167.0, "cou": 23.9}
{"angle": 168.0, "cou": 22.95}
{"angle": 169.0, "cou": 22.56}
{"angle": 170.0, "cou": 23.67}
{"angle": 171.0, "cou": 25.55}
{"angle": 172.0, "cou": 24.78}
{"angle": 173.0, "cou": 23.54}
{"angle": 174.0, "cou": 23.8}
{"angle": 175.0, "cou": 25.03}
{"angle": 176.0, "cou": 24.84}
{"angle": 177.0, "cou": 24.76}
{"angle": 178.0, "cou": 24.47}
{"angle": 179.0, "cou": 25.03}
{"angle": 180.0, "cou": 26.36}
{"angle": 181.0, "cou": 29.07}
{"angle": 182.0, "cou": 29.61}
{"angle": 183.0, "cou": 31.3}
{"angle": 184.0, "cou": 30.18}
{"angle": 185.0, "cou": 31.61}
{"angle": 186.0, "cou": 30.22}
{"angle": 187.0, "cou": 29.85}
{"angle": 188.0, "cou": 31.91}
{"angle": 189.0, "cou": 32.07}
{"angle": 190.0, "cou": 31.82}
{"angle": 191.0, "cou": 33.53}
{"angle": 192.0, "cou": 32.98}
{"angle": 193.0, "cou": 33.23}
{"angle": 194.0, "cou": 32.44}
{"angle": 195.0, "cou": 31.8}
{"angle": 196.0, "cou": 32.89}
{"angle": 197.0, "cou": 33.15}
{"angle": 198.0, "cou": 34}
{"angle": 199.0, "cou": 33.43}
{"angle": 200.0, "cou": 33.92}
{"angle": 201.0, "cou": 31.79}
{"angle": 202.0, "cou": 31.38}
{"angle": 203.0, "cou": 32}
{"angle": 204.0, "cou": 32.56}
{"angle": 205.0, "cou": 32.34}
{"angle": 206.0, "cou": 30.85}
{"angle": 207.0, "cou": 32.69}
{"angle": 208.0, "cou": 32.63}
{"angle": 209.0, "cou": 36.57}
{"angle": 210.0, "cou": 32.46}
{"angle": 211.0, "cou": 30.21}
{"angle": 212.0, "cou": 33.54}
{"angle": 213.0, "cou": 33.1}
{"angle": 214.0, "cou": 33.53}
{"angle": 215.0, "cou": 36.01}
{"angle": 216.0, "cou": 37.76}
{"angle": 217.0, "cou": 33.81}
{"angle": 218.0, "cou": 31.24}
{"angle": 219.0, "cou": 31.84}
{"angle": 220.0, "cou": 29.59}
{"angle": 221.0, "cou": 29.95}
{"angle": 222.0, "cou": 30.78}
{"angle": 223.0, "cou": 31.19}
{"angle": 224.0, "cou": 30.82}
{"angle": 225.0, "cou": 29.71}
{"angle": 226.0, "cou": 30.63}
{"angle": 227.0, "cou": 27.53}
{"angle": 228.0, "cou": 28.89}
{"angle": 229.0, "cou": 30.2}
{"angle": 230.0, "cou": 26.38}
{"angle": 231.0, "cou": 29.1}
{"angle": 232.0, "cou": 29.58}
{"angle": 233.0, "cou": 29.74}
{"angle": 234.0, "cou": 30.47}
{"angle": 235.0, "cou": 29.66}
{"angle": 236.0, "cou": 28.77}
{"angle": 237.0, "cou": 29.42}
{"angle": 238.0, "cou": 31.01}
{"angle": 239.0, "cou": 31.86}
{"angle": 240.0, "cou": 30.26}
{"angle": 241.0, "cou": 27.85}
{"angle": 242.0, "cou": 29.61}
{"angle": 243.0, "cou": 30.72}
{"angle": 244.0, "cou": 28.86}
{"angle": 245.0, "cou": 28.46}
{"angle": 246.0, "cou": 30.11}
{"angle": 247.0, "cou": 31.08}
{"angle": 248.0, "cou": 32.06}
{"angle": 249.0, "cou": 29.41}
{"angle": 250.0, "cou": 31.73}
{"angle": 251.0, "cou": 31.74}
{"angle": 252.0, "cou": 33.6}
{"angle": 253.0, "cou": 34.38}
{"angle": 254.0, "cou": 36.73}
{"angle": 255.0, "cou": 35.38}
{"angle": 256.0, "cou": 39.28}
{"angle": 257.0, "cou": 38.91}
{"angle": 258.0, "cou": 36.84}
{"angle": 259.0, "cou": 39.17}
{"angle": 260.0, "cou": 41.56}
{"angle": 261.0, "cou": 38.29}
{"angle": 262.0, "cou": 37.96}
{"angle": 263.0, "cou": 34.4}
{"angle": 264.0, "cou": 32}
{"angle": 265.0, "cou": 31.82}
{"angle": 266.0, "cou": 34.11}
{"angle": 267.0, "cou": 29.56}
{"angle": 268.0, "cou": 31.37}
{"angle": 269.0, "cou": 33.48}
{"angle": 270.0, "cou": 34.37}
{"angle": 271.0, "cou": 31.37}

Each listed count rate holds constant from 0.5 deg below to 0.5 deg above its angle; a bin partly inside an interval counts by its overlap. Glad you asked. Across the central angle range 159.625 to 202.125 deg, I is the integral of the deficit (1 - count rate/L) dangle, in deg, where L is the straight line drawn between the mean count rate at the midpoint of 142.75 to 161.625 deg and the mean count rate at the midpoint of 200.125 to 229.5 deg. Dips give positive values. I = 6.3 deg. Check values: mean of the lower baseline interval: 34.8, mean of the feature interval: 28.5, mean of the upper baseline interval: 31.9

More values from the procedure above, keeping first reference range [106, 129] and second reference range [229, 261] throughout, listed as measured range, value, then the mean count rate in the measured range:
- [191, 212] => 0.5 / 32.7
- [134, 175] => 2.6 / 32.7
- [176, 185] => 1.7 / 27.7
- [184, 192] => 0.5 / 31.6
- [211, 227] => 0.4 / 32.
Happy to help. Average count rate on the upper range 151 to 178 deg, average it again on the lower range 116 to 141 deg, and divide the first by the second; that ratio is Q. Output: 0.69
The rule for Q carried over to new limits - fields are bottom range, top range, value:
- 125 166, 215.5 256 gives 0.85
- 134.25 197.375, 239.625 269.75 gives 1.05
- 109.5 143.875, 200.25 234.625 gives 0.82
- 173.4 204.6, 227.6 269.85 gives 1.06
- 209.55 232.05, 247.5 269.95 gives 1.11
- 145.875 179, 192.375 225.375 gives 1.13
